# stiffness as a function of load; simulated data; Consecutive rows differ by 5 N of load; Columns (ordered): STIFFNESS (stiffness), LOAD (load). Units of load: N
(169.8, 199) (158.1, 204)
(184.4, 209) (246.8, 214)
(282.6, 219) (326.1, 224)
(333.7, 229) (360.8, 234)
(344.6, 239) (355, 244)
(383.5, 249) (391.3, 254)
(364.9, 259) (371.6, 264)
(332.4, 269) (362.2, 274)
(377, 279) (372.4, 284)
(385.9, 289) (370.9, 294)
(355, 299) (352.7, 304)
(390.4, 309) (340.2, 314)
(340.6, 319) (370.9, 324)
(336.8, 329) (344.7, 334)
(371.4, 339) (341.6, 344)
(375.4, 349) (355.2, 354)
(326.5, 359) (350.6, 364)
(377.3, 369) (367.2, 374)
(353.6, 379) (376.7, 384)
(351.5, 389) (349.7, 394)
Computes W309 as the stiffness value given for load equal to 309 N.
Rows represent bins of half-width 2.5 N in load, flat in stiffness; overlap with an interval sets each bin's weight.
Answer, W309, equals 390.4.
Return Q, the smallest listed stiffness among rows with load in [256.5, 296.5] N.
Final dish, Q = 332.4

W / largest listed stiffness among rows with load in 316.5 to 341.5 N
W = 371.4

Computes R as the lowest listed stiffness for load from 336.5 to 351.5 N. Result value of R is 341.6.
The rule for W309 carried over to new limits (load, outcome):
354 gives 355.2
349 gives 375.4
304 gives 352.7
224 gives 326.1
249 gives 383.5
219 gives 282.6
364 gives 350.6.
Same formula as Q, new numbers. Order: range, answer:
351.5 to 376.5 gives 326.5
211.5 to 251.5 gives 246.8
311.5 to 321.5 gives 340.2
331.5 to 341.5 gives 344.7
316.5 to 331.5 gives 336.8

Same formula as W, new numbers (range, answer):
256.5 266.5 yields 371.6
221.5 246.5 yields 360.8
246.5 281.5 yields 391.3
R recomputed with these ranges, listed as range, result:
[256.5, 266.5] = 364.9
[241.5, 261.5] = 355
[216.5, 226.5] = 282.6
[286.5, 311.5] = 352.7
